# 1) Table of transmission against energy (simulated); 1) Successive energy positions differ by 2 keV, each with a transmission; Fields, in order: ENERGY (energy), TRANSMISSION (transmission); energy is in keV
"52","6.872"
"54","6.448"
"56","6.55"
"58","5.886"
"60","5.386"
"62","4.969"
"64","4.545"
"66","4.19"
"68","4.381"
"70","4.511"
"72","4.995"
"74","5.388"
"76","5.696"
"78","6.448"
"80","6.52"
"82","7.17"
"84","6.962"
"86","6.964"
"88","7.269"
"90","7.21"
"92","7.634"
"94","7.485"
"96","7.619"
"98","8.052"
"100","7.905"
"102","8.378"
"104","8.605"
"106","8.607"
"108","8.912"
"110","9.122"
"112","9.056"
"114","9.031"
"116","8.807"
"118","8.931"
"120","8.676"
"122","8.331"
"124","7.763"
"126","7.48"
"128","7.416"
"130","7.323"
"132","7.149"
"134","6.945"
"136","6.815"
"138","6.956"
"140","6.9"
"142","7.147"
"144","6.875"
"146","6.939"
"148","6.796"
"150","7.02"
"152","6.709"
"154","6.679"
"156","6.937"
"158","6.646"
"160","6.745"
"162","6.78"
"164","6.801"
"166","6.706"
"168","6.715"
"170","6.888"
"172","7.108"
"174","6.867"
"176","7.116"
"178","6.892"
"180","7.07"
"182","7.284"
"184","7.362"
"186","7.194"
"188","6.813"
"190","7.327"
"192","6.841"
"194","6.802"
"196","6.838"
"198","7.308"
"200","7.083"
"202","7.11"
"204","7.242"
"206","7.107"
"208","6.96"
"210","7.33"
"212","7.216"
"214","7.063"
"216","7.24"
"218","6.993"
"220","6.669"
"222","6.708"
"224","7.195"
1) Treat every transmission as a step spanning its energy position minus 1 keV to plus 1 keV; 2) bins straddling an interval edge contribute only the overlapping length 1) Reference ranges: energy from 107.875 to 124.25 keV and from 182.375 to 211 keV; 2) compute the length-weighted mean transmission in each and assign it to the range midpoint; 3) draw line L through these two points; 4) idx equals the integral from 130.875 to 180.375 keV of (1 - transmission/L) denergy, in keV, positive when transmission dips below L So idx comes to 6.6 keV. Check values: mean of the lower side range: 8.77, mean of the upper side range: 7.1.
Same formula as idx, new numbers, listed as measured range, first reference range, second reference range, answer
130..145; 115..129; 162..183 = 1.6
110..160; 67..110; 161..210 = -3.3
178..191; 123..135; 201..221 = 0.0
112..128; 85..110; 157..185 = -1.6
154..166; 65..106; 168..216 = 0.3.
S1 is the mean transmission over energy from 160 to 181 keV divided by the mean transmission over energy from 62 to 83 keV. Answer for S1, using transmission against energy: 1.28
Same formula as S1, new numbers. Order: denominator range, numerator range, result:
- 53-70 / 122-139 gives 1.39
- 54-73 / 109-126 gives 1.69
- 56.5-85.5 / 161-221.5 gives 1.27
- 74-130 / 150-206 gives 0.89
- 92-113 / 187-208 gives 0.84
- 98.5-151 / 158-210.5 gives 0.89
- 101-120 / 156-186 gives 0.79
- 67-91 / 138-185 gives 1.13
